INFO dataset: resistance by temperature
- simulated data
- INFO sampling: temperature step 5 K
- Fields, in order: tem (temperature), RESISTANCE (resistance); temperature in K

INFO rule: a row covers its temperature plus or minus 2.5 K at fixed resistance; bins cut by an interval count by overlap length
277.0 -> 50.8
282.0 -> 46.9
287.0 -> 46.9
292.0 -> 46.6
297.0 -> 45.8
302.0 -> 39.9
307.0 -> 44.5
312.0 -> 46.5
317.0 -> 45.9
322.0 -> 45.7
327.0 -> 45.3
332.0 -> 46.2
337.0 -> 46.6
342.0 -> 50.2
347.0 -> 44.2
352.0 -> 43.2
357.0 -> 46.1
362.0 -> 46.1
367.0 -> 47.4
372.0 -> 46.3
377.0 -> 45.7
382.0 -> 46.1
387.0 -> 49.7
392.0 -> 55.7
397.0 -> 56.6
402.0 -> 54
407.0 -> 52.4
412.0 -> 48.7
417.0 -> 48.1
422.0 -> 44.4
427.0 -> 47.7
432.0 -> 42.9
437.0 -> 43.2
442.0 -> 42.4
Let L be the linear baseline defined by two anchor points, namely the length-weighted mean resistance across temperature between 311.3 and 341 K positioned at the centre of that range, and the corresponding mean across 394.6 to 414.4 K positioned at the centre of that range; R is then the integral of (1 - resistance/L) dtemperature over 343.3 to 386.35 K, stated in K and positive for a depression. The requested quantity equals 3.1 K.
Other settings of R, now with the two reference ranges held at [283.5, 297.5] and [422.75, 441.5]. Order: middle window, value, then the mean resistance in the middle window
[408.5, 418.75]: -1.0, 48.8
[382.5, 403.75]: -3.9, 53.3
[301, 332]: 0.8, 45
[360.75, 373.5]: -0.4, 46.7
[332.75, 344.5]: -0.6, 48.1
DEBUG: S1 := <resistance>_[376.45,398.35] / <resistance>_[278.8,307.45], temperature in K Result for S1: 1.1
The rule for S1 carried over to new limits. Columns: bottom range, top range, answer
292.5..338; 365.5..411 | 1.12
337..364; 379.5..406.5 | 1.14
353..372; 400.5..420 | 1.09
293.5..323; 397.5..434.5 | 1.09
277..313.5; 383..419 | 1.14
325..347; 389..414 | 1.14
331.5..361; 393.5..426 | 1.10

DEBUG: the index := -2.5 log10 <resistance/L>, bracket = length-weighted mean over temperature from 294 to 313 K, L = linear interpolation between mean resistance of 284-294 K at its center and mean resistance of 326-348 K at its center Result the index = 0.06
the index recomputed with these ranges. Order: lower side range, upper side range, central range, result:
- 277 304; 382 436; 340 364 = 0.04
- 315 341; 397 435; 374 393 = -0.02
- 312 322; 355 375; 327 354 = 0.00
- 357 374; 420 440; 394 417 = -0.16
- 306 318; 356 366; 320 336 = 0.00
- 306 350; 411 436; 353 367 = 0.00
